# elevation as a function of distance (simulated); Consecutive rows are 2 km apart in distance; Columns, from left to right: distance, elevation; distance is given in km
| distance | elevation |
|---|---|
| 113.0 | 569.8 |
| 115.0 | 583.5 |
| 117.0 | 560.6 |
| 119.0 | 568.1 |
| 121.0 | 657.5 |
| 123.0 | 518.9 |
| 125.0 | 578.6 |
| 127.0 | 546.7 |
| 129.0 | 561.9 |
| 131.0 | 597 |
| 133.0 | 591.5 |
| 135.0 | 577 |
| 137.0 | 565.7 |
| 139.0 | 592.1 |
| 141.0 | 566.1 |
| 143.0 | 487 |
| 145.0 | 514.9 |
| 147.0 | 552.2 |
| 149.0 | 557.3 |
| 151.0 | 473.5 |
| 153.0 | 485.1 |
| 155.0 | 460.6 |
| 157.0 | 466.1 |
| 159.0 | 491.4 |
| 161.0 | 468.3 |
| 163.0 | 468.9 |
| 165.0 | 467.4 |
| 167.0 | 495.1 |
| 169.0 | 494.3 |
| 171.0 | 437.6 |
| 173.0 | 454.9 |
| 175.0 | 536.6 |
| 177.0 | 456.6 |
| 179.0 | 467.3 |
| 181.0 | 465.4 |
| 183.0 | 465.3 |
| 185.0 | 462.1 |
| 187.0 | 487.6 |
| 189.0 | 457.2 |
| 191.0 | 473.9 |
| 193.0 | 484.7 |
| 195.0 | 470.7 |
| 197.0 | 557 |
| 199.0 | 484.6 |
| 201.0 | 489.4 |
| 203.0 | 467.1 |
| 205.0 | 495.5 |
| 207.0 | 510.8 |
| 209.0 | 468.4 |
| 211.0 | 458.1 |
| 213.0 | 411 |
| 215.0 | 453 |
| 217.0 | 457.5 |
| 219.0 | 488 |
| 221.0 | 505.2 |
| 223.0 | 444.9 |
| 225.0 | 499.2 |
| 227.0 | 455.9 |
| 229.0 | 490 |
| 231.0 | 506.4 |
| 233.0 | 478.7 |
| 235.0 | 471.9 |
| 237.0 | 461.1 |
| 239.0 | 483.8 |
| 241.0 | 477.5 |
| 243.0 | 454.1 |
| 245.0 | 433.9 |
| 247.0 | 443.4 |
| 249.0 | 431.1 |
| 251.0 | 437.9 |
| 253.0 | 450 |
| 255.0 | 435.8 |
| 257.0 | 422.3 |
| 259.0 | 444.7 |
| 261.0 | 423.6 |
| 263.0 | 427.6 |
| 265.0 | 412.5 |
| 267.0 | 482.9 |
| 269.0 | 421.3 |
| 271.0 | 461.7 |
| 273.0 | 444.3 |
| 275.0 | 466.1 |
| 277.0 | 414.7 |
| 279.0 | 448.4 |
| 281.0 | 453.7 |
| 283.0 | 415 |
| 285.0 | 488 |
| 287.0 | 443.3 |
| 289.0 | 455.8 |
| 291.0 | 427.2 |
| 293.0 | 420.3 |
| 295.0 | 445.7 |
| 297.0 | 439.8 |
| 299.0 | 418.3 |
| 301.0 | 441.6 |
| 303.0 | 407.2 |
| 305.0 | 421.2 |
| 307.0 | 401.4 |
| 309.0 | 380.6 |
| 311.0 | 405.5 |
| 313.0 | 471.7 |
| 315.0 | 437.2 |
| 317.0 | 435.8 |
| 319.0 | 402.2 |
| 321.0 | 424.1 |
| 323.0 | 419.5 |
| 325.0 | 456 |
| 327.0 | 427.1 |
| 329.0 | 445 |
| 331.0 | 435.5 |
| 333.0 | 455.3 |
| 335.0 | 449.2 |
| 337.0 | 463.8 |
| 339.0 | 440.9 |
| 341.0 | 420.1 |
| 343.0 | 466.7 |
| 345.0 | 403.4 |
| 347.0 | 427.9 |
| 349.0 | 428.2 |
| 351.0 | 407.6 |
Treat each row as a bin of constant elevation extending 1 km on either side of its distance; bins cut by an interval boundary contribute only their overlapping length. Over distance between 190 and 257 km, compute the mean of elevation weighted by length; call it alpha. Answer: 470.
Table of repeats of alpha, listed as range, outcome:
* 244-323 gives 434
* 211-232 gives 470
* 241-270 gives 439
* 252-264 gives 434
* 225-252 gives 465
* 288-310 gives 424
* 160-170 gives 479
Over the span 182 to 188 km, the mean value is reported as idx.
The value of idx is 472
